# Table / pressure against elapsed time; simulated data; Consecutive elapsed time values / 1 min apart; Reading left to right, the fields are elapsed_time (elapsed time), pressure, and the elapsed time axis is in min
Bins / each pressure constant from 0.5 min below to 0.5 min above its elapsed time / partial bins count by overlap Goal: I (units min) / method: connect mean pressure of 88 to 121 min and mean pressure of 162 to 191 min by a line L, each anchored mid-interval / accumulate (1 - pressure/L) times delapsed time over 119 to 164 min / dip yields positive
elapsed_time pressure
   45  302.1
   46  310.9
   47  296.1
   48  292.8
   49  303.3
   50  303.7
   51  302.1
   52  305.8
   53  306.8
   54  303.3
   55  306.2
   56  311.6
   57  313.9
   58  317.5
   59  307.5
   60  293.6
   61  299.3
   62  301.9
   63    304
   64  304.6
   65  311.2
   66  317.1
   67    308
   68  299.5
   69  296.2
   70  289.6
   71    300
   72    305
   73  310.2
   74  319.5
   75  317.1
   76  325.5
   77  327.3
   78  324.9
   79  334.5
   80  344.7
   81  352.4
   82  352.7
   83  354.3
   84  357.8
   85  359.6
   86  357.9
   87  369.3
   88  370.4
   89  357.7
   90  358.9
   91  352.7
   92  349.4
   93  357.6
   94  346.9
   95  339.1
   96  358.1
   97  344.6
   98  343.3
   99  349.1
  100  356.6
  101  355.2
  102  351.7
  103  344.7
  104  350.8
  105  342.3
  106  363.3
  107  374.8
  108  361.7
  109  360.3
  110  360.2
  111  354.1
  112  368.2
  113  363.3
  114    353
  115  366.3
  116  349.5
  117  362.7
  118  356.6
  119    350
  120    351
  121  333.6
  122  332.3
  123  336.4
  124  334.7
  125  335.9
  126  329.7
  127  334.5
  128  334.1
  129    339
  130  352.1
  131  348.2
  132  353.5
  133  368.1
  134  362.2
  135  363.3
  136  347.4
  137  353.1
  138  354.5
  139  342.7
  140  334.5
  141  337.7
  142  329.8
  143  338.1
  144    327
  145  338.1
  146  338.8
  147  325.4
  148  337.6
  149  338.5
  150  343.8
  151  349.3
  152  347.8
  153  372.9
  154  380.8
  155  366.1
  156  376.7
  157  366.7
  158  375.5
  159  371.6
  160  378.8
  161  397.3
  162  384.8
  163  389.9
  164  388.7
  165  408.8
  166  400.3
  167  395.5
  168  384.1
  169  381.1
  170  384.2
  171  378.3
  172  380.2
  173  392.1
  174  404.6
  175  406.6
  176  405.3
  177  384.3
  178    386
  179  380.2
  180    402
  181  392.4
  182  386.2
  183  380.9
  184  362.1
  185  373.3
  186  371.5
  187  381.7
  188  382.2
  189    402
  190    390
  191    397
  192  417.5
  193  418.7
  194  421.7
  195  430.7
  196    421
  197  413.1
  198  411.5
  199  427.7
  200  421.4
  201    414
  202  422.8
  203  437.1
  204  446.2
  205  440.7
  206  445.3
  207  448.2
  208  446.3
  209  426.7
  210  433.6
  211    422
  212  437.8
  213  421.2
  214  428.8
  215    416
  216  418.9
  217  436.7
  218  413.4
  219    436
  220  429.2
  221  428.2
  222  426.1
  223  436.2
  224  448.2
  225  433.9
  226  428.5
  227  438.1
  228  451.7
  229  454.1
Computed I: 2.5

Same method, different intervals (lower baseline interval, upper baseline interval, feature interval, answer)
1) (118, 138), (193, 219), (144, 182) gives 0.68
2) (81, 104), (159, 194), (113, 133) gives 1.15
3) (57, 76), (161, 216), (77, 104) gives -2.10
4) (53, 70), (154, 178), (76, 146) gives -1.24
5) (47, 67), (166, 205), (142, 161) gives 1.05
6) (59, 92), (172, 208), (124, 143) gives 1.16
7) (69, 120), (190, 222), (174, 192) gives 0.93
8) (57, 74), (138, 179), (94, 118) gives -1.61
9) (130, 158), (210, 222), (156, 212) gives -1.36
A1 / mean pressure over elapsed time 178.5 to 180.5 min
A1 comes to 391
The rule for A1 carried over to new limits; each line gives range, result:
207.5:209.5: 436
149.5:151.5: 347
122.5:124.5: 336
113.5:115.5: 360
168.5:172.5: 381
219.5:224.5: 434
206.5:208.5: 447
